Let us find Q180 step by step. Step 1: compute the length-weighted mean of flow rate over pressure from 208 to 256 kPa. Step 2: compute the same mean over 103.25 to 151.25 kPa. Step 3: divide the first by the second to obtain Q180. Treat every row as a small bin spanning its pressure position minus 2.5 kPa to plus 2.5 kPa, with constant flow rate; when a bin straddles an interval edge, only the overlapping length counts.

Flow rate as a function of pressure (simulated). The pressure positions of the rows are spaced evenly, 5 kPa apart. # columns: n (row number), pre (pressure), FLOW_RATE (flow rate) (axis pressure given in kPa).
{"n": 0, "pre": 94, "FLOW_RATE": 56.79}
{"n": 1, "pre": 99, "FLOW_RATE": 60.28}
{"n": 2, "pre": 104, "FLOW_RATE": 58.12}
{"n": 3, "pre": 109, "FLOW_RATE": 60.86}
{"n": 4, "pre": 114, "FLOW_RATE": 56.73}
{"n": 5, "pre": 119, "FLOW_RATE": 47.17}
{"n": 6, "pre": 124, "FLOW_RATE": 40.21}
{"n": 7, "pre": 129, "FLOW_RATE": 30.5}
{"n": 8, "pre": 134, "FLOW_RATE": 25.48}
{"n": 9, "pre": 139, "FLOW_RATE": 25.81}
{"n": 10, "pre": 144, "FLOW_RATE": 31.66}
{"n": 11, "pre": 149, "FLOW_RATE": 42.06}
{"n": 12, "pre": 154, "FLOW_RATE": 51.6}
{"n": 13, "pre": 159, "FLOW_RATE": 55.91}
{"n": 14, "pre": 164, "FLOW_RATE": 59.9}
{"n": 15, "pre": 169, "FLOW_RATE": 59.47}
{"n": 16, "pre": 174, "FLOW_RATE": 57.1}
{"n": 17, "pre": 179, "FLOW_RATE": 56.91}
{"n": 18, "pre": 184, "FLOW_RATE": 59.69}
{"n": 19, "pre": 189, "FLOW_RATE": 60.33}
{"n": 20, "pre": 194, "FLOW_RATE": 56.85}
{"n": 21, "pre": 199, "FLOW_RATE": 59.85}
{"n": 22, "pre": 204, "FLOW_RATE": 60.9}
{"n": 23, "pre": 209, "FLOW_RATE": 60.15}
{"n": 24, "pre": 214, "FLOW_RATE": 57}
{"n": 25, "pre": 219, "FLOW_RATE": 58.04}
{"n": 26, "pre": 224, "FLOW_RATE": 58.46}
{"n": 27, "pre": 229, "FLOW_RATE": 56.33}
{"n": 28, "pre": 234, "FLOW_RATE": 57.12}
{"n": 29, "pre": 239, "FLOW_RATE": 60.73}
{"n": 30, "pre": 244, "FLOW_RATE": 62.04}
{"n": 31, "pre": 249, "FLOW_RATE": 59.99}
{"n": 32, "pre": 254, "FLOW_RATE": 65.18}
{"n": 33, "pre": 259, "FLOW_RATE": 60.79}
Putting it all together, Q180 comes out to 1.44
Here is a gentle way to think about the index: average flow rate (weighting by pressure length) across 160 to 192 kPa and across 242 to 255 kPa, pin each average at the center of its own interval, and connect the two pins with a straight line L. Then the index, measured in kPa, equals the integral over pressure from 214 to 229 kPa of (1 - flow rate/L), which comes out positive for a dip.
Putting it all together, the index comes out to 0.8 kPa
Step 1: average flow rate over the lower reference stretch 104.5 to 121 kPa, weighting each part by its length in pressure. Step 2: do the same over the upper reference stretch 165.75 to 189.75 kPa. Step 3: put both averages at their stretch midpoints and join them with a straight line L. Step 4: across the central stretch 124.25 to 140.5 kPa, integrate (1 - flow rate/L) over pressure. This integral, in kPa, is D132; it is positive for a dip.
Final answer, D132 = 7.9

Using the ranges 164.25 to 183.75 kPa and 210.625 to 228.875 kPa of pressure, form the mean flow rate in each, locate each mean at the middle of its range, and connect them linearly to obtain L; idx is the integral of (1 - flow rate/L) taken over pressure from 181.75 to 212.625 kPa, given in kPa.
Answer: -0.8 kPa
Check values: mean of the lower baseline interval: 58.3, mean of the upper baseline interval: 57.7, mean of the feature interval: 59.5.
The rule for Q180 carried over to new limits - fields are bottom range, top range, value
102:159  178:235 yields 1.36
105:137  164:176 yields 1.34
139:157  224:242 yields 1.46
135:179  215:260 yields 1.25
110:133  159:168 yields 1.35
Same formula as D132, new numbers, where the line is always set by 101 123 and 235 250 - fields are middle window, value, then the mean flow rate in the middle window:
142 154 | 3.5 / 40.1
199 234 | 0.6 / 58.5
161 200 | -0.6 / 58.7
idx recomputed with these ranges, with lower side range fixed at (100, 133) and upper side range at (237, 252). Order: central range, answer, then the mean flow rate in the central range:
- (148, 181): -1.28 kPa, 55.2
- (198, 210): -0.70 kPa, 60.4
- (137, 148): 4.39 kPa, 30.7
